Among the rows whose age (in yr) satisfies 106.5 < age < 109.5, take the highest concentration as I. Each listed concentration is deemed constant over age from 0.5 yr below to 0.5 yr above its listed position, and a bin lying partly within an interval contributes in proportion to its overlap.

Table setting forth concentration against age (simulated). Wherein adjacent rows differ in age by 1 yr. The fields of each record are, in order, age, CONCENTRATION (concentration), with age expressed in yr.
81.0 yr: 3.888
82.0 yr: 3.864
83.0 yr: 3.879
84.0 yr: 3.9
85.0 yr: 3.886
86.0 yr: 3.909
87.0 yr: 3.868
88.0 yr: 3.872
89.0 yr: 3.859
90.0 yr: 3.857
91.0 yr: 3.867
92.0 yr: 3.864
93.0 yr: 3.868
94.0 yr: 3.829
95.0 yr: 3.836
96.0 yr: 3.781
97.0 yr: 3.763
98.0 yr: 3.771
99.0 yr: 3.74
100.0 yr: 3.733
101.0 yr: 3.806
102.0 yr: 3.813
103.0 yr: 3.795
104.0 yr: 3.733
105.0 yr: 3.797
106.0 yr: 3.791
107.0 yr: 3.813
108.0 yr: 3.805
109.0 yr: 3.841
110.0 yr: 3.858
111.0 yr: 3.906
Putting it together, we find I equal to 3.841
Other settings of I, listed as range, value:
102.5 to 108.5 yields 3.813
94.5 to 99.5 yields 3.836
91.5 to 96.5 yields 3.868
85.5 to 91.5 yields 3.909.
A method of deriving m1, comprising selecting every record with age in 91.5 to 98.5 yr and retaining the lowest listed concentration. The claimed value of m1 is 3.763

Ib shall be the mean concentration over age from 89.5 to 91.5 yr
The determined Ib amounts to 3.86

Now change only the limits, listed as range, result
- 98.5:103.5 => 3.78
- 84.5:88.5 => 3.88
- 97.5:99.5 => 3.76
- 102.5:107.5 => 3.79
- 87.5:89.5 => 3.87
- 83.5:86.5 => 3.9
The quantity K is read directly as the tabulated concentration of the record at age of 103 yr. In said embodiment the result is 3.795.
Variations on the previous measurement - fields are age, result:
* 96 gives 3.781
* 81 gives 3.888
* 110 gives 3.858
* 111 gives 3.906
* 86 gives 3.909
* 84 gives 3.9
